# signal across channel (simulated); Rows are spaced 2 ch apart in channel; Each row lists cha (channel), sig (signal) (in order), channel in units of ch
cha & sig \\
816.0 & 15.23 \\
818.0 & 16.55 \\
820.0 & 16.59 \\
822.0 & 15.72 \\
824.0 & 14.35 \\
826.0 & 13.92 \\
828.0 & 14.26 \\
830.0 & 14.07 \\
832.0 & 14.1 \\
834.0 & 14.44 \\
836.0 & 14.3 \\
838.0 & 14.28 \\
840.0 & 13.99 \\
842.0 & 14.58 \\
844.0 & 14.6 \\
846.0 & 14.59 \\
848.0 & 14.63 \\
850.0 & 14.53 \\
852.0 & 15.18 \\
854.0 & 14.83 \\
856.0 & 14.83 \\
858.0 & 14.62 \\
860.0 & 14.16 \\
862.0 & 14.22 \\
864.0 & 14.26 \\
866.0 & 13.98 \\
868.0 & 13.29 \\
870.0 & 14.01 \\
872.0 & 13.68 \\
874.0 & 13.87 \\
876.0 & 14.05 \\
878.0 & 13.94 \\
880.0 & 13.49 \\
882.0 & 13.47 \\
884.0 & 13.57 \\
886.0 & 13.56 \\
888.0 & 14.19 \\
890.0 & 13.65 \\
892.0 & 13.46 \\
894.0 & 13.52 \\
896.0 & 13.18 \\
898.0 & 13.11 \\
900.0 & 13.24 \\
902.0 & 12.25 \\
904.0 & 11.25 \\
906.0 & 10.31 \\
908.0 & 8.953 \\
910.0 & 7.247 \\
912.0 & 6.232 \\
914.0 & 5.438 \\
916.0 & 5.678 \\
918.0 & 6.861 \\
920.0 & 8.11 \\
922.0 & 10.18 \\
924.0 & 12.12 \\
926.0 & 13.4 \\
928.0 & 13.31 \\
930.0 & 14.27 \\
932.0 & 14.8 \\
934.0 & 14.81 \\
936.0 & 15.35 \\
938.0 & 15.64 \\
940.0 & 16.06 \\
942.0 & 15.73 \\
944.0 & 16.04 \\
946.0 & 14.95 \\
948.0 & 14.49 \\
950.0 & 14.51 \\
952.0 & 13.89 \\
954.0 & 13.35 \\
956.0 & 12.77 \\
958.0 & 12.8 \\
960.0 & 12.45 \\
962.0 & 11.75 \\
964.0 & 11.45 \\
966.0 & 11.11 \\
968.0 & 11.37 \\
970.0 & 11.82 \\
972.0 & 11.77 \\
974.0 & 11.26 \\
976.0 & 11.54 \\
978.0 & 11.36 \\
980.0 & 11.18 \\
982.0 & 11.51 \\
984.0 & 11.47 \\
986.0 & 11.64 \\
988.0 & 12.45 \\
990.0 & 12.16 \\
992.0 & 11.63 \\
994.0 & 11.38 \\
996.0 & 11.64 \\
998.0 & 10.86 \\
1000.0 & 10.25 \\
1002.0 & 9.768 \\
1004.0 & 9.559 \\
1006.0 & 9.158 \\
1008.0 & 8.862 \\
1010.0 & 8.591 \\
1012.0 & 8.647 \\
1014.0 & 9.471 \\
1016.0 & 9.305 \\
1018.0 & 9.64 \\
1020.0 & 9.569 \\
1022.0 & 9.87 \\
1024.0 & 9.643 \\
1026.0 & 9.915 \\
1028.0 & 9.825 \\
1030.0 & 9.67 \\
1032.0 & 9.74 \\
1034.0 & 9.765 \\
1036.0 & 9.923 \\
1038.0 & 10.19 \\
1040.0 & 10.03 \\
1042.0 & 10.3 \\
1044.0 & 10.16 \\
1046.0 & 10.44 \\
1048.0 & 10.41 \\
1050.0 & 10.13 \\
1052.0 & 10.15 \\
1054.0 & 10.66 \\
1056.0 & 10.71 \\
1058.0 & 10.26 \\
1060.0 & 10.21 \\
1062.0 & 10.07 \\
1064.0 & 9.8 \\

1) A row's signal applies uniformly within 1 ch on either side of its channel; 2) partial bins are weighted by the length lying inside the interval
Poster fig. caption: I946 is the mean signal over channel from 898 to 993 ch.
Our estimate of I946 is 12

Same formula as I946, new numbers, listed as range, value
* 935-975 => 13.4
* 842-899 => 14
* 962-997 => 11.6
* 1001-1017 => 9.17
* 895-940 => 11.3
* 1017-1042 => 9.83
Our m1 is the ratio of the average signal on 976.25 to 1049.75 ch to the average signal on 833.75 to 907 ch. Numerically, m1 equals 0.75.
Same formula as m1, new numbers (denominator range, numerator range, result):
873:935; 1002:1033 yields 0.80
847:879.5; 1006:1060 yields 0.69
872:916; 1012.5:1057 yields 0.84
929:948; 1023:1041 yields 0.65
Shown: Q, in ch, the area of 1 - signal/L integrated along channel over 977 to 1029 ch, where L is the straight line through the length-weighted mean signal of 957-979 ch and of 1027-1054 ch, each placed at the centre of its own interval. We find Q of 2.7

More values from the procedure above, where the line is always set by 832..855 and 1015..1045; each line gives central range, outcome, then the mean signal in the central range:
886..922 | 7.1 ch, 10.5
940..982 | -4.5 ch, 12.8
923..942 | -3.4 ch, 14.5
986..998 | -1.1 ch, 11.8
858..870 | 0.0 ch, 14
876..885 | 0.0 ch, 13.7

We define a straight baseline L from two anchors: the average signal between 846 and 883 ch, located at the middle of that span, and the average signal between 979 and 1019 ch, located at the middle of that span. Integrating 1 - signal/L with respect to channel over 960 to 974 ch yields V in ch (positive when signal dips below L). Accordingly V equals -0.3 ch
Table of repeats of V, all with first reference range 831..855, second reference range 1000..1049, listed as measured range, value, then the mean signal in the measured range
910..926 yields 5.6 ch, 8.12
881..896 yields -0.3 ch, 13.6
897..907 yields 0.7 ch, 12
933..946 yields -3.9 ch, 15.6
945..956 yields -2.3 ch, 14.1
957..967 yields -0.5 ch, 11.9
